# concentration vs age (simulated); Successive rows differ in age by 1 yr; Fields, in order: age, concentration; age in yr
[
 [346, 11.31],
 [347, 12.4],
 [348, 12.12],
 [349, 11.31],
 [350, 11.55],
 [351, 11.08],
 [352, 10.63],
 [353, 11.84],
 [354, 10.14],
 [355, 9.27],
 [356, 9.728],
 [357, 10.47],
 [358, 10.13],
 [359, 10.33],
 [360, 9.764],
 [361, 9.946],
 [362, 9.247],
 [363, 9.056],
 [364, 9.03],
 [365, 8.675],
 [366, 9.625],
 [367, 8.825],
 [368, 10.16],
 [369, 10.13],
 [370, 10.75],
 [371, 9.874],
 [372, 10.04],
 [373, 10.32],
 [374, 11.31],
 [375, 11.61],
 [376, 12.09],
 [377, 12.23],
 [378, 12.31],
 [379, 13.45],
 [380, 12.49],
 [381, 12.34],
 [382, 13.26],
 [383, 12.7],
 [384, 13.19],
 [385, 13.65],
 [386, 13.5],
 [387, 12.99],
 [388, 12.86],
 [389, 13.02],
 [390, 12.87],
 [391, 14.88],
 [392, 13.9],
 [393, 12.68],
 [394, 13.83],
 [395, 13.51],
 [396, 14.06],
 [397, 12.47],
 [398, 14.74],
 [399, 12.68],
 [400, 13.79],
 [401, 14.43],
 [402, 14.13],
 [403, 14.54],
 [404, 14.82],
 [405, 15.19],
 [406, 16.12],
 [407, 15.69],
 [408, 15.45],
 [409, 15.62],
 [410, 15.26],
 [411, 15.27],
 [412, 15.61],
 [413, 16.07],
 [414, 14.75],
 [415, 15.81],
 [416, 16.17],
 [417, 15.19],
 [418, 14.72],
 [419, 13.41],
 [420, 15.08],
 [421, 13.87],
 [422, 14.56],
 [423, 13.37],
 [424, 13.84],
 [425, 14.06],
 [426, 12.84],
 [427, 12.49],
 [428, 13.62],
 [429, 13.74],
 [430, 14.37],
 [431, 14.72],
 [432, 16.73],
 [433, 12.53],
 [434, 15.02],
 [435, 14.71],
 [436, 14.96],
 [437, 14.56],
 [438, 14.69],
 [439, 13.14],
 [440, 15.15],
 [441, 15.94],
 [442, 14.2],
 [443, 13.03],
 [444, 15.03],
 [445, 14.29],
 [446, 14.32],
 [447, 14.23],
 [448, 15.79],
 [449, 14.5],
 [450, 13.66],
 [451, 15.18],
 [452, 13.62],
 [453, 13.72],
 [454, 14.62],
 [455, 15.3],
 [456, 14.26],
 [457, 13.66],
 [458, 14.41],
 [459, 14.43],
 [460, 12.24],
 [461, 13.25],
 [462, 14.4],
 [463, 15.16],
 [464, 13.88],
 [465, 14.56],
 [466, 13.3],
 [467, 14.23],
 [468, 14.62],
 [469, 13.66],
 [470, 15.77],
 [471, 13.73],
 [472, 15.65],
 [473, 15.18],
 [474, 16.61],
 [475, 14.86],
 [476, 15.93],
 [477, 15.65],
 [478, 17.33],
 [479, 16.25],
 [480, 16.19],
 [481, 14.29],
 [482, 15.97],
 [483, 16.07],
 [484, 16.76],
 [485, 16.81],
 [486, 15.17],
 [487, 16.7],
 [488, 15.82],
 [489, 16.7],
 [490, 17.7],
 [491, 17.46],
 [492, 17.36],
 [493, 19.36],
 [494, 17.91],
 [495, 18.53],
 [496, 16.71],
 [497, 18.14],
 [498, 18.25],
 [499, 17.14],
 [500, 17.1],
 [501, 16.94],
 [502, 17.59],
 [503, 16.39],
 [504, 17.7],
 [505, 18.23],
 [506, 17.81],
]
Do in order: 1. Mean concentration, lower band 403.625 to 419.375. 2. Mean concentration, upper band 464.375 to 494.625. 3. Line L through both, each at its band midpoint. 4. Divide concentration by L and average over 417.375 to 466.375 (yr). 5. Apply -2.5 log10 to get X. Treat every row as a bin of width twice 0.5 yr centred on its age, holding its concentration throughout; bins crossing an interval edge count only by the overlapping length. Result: 0.10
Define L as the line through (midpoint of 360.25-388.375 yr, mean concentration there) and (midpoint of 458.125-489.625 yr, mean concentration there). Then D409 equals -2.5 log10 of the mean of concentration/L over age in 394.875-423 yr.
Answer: -0.17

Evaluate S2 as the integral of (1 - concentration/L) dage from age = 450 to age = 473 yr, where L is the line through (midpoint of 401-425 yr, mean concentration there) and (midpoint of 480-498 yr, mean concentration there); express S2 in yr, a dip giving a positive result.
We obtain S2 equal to 2.8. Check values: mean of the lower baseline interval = 14.9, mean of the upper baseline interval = 16.9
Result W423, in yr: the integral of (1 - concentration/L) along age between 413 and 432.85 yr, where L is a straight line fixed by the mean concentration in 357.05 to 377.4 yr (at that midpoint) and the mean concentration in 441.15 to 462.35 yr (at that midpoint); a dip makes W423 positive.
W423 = -2.44 yr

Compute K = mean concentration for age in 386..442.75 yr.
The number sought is 14.4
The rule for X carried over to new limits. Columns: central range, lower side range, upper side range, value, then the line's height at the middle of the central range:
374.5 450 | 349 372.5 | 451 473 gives -0.16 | 12.2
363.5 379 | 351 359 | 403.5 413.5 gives 0.14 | 11.9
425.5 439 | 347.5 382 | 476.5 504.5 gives -0.01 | 14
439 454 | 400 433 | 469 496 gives 0.07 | 15.4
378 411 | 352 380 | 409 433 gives -0.11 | 12.6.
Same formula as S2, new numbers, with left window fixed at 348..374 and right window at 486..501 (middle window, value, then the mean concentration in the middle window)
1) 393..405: -1.66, 13.9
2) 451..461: 0.84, 14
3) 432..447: -0.04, 14.5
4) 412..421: -1.32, 15.1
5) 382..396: -2.04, 13.4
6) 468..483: 0.84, 15.5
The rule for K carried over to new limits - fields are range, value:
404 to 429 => 14.7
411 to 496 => 15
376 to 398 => 13.2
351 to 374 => 9.96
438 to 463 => 14.3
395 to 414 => 14.7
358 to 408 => 12.3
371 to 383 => 11.9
